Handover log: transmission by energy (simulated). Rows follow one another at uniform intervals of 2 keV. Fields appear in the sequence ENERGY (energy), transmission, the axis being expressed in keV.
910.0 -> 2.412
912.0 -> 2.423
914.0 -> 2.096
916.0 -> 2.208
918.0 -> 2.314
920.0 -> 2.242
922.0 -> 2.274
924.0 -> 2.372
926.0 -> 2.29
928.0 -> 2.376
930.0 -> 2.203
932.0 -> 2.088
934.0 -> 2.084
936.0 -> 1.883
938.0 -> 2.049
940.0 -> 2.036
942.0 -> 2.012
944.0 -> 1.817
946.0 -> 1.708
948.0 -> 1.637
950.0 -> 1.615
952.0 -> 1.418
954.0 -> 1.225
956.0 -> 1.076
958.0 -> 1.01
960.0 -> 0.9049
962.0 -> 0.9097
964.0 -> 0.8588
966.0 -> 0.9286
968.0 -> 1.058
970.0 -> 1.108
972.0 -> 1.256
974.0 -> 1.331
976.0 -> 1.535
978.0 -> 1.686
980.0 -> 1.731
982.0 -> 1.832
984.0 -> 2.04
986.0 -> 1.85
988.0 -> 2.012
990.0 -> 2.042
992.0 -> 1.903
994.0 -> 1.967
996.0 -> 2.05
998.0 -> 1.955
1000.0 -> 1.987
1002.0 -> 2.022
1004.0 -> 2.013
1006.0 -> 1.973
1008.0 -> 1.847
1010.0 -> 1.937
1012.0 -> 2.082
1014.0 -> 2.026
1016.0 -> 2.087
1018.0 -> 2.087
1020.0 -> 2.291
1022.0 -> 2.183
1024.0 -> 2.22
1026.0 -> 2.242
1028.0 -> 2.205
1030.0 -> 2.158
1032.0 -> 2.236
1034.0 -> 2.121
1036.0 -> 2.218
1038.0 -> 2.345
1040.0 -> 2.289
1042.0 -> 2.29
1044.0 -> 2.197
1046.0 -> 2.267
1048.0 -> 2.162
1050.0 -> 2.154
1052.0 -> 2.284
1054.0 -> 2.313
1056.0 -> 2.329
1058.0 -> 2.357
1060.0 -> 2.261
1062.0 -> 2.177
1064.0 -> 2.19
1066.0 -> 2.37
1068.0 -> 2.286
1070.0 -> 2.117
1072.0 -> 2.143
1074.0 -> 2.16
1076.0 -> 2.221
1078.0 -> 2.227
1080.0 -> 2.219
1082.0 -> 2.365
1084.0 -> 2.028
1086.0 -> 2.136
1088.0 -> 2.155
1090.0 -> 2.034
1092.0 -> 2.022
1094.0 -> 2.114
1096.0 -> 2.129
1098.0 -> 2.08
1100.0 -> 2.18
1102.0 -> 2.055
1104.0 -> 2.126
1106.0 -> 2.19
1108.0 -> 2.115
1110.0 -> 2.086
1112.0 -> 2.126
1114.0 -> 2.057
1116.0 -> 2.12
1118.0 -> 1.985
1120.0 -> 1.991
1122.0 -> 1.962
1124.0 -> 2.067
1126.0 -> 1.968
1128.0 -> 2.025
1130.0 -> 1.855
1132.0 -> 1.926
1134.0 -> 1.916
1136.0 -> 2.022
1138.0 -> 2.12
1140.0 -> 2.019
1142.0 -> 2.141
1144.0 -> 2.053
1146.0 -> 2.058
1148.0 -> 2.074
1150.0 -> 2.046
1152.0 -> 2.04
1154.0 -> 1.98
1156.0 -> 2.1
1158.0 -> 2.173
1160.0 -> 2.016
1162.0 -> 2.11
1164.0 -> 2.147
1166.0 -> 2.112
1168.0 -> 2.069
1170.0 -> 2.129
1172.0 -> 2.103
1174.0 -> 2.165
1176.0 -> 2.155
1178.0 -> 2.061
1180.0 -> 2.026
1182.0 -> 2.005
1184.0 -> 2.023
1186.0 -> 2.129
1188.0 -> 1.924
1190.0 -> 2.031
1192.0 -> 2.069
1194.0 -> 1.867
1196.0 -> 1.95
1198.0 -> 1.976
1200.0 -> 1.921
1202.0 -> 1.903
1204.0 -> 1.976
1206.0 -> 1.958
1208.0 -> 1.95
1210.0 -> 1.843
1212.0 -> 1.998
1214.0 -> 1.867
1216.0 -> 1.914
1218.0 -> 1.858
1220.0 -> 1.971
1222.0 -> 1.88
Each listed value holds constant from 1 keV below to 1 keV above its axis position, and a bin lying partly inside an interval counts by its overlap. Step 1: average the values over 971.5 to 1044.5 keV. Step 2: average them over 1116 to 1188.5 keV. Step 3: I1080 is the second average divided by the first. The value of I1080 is 1.0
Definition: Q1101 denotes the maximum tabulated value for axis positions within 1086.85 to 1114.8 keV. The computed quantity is 2.19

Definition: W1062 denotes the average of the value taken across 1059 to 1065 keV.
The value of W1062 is 2.21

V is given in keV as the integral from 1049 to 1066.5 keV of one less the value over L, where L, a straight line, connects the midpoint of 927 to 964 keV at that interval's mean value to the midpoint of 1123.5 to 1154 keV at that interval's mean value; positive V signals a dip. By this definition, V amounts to -3.8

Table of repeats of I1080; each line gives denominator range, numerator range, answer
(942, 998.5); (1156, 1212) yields 1.33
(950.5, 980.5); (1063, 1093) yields 1.81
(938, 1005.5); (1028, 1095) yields 1.38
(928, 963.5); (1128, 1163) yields 1.24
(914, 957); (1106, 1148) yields 1.04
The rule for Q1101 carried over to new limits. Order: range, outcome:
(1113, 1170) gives 2.173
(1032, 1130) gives 2.37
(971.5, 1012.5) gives 2.082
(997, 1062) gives 2.357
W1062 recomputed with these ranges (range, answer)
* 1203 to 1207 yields 1.97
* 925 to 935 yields 2.21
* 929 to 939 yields 2.06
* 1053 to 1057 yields 2.32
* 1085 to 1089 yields 2.15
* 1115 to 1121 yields 2.03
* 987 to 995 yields 1.98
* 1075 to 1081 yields 2.22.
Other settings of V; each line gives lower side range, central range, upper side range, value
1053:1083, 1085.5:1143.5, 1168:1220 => 2.6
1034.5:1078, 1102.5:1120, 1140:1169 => 0.5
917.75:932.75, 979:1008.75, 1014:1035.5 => 3.5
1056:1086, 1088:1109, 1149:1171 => 0.7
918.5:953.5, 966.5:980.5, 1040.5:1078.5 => 4.8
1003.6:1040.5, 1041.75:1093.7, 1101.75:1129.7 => -2.7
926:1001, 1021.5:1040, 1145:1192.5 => -4.3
